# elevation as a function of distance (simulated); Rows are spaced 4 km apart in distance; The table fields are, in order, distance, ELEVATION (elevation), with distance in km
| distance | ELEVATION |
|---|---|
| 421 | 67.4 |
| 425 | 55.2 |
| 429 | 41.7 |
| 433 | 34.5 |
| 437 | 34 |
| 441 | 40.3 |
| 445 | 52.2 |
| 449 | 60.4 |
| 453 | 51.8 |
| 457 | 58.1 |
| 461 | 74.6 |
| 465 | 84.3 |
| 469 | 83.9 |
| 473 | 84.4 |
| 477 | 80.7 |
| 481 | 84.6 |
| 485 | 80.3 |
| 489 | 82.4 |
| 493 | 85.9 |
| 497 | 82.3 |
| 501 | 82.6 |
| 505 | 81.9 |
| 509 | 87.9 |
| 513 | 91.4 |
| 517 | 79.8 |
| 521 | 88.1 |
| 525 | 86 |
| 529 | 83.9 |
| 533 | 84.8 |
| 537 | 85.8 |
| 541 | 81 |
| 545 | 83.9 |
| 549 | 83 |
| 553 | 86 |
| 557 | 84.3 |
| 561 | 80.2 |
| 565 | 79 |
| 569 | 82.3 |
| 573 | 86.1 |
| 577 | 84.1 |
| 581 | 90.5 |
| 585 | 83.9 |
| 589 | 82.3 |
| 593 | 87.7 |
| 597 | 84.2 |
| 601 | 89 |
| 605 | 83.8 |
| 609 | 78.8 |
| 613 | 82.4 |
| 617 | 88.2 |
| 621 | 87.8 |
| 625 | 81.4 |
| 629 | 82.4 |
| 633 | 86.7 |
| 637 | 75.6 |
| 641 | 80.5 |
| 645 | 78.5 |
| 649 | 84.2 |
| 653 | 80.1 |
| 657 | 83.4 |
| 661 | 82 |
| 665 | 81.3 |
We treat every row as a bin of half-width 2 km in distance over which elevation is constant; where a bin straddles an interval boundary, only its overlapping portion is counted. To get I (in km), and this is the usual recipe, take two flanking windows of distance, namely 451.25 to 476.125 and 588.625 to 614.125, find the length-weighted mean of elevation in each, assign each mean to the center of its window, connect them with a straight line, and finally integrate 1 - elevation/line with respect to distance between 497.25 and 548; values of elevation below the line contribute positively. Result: -4.3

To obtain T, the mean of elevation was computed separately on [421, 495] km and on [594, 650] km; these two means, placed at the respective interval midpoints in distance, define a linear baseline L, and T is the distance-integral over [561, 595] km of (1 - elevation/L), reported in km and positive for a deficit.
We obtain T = -2.6 km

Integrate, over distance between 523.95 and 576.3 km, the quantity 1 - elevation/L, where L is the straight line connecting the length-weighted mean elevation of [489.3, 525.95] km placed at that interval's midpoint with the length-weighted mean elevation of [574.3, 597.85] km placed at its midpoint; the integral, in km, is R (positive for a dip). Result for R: 1.1 km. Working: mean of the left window 84.9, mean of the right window 85.5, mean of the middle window 83.5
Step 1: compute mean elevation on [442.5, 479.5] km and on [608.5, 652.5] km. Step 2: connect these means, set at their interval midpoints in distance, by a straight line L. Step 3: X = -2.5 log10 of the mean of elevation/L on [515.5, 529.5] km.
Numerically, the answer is -0.14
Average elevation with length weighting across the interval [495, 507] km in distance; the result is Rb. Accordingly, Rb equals 82.3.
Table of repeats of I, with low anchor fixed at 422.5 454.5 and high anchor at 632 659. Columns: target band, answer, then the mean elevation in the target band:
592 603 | -2.09 km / 86.9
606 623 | -1.87 km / 84.3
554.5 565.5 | -2.45 km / 81.7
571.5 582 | -2.56 km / 86.6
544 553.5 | -2.80 km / 84.1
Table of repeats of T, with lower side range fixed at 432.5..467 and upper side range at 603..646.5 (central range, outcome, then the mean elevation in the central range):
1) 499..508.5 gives -2.9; 83.1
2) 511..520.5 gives -3.0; 86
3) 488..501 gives -4.4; 83.5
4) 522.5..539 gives -4.2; 85.2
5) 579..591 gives -1.5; 85.6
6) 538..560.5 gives -4.1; 83.5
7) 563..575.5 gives -1.5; 82.5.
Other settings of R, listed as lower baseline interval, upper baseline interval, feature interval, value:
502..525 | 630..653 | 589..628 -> -1.1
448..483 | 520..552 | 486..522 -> -2.1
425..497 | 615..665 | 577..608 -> -3.0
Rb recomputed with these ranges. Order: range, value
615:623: 88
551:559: 85.2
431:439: 34.2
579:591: 85.6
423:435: 43.8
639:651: 81.1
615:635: 85.3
